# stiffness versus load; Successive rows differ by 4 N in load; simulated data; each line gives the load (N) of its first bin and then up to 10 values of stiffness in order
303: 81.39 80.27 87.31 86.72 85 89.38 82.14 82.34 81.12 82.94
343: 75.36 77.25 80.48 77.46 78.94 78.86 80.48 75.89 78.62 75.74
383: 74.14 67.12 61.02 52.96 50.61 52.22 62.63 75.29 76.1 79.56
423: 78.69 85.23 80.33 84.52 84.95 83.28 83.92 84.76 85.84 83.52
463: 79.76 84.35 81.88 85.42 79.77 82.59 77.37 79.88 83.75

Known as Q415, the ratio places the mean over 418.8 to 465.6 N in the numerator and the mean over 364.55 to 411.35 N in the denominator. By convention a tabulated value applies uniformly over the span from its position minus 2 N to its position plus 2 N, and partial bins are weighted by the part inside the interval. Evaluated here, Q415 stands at 1.2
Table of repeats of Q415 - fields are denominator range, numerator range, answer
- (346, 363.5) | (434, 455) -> 1.07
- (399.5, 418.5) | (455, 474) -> 1.25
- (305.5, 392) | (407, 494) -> 1.03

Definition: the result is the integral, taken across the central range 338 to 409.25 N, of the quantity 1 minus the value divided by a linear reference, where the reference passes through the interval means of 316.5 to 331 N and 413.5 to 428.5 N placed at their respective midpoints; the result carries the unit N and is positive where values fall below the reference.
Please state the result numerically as 9.9 N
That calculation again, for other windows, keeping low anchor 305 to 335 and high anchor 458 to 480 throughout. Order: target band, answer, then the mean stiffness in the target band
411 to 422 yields 0.8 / 77.4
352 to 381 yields 2.0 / 78.1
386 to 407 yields 6.7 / 56.9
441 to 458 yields -0.3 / 84.4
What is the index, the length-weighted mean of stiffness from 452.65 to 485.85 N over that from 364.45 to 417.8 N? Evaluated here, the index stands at 1.21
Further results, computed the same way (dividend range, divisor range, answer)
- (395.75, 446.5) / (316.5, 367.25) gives 0.92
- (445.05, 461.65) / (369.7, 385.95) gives 1.12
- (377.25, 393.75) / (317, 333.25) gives 0.81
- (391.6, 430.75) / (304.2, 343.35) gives 0.82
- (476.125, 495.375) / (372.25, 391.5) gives 1.12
